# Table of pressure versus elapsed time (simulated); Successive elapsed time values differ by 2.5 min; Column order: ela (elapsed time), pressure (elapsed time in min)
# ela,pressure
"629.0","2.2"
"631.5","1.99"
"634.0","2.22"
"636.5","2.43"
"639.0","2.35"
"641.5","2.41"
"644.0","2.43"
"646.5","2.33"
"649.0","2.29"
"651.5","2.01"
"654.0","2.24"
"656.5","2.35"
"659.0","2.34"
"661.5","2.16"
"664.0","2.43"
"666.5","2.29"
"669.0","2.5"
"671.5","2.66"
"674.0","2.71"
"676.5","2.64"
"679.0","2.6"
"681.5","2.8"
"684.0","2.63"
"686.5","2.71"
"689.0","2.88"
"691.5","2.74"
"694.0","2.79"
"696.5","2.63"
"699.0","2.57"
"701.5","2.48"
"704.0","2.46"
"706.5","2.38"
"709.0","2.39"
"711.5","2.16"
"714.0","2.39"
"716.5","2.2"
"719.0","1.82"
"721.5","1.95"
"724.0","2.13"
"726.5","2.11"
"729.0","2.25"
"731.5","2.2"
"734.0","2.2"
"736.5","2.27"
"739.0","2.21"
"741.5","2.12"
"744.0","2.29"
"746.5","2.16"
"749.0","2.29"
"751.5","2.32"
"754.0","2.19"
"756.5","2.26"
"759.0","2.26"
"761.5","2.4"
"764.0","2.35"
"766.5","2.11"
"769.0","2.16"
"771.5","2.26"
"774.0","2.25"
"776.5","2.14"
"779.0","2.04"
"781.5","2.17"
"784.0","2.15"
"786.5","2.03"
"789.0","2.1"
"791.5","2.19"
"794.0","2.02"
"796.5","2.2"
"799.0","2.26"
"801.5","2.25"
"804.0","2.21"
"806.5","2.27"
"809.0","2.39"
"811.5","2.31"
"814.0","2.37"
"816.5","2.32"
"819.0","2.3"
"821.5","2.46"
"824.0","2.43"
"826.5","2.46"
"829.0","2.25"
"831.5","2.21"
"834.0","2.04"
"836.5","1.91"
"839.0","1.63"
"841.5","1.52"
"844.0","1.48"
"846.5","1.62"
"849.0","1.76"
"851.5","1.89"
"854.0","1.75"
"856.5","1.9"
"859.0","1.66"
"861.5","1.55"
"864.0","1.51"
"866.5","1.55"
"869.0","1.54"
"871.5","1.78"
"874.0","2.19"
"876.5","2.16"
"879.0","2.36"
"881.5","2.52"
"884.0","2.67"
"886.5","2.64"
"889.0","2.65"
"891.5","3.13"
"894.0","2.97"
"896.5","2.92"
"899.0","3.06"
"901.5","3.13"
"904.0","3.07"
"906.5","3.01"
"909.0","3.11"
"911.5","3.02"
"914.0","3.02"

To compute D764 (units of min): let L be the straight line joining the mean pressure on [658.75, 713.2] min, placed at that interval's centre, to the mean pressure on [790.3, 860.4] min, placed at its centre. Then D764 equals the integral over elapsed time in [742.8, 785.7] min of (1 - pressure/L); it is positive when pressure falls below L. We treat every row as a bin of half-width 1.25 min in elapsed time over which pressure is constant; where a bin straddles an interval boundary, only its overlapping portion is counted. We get 1.1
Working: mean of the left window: 2.55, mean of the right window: 2.07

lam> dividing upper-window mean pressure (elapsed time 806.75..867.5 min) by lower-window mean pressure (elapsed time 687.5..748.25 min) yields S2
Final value 0.85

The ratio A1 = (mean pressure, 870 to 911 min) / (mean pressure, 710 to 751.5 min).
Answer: 1.2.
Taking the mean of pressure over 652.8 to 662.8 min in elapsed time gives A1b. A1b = 2.27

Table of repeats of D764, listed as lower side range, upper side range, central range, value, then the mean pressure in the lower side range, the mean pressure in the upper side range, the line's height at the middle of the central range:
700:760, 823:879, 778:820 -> -4.01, 2.23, 1.86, 2.02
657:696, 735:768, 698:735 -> 2.52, 2.59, 2.25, 2.41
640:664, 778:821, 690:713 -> -2.50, 2.29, 2.22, 2.27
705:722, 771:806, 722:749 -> -0.05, 2.2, 2.16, 2.19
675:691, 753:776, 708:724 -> 2.40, 2.71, 2.25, 2.52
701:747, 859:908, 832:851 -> 5.09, 2.22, 2.43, 2.37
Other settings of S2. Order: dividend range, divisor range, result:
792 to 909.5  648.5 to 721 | 0.91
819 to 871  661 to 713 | 0.73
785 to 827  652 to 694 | 0.89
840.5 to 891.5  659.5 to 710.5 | 0.77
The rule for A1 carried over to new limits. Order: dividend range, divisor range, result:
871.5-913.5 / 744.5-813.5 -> 1.25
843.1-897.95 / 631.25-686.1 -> 0.87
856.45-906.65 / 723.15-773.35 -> 1.07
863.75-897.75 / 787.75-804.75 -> 1.08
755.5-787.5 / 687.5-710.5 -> 0.85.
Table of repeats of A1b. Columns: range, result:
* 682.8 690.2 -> 2.74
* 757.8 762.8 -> 2.33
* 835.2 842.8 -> 1.69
